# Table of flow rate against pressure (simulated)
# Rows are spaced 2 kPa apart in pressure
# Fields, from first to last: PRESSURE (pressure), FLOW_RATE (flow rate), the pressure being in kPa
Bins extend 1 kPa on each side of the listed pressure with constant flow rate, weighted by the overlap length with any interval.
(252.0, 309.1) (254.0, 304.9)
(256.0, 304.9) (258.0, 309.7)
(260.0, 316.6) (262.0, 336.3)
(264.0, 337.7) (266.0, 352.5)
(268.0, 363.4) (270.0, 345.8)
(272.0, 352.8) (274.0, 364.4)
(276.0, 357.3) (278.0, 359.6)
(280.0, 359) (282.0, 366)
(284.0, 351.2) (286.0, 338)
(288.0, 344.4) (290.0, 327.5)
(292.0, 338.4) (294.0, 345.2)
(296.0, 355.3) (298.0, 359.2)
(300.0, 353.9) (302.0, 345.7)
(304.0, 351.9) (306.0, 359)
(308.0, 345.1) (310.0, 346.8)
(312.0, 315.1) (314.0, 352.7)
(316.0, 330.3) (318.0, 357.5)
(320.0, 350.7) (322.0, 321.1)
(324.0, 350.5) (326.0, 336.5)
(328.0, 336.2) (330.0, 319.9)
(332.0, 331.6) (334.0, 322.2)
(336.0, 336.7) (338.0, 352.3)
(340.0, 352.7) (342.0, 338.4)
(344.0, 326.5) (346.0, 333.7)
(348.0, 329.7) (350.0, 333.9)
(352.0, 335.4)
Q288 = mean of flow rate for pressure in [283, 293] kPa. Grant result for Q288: 340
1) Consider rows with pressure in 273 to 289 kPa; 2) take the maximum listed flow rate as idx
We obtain 366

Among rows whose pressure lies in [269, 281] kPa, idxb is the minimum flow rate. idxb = 345.8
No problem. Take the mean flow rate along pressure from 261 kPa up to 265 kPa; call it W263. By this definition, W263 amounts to 337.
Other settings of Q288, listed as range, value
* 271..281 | 359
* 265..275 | 356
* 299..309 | 351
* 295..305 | 353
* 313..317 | 342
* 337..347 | 341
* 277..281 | 359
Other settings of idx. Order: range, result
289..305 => 359.2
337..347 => 352.7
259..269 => 363.4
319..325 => 350.7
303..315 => 359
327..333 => 336.2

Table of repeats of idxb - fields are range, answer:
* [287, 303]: 327.5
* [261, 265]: 336.3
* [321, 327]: 321.1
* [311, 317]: 315.1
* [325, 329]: 336.2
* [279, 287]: 338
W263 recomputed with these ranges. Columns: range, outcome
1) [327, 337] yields 329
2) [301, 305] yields 349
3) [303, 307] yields 355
